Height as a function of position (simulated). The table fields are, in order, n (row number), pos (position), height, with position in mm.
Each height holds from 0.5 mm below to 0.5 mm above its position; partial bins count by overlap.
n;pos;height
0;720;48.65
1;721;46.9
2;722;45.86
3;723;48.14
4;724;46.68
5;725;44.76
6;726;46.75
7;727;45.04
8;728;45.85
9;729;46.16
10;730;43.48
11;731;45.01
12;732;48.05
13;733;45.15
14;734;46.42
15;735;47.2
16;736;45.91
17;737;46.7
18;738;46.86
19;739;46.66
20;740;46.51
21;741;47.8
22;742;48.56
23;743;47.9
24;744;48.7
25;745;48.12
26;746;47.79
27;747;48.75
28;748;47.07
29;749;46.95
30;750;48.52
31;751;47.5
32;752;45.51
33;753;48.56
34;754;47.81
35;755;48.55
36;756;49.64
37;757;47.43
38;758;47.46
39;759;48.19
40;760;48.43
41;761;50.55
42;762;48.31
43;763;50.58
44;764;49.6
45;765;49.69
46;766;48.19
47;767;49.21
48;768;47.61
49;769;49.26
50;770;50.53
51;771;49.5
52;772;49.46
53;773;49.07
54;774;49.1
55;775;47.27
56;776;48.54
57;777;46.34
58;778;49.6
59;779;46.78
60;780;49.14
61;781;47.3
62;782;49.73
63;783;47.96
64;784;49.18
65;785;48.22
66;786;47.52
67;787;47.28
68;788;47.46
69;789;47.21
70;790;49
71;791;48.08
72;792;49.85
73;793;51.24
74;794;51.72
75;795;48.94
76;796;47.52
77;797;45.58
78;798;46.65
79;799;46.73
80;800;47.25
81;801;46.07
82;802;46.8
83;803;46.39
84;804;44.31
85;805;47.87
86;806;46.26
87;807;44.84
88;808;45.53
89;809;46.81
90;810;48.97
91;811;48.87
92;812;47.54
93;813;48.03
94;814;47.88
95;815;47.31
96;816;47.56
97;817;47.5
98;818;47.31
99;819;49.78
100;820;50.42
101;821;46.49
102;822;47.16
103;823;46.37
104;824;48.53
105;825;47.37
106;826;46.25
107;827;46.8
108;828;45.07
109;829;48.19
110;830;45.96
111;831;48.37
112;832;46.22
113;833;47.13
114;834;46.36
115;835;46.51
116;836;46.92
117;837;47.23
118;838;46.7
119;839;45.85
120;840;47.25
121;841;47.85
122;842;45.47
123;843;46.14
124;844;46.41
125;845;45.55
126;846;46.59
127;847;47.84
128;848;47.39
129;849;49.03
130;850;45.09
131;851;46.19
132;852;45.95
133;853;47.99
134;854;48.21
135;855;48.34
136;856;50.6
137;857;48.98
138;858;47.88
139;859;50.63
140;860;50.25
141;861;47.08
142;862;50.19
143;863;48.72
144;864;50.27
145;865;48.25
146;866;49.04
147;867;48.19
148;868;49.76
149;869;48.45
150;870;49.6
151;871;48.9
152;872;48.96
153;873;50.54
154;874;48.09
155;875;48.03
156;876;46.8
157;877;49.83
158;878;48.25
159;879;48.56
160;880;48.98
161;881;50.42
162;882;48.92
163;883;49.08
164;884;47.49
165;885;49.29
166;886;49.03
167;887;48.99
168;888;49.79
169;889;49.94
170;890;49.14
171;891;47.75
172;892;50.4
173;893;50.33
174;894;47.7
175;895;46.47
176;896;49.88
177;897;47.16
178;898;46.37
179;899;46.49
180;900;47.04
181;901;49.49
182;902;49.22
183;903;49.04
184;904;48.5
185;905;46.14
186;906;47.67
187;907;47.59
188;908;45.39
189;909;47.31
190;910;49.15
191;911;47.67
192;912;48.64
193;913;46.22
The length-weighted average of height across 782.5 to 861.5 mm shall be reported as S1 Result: 47.5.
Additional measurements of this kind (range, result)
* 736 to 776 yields 48.3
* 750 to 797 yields 48.6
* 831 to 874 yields 47.9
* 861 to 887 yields 48.9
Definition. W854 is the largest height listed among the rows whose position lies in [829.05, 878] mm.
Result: 50.63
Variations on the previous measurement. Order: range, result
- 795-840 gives 50.42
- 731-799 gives 51.72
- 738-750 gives 48.75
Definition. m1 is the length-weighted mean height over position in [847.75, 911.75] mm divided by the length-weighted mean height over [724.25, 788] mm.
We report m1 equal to 1.01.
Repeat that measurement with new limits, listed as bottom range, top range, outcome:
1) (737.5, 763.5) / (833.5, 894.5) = 1.00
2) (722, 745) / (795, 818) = 1.01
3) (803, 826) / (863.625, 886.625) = 1.03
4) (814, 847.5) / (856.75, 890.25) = 1.04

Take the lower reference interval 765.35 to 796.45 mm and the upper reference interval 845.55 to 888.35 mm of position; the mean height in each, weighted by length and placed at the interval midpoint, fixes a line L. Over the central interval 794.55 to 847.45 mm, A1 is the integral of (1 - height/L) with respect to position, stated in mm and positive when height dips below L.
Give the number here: 1.8 mm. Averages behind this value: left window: 48.6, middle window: 47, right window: 48.6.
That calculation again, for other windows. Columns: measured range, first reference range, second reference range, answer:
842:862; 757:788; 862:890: 0.5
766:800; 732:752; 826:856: -0.9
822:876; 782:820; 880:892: 0.9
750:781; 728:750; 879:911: -0.9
